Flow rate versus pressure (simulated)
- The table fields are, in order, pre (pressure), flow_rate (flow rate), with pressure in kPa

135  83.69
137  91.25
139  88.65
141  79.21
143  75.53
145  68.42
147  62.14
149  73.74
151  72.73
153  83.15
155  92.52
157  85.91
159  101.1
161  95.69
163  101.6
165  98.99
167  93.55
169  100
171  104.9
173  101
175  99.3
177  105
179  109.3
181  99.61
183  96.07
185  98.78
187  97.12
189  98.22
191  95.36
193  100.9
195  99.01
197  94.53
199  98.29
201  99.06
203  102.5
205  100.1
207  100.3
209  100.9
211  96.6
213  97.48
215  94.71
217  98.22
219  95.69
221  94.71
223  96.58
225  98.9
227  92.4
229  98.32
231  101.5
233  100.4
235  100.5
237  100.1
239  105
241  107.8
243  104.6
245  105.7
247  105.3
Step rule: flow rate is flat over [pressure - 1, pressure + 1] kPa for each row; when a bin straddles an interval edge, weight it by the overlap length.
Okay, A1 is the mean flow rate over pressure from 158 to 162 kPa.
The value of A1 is 98.4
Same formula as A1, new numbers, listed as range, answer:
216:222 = 96.2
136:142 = 86.4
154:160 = 93.2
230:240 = 102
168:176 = 101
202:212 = 100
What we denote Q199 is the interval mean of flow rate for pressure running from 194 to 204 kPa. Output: 98.7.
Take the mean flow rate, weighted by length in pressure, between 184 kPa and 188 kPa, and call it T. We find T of 98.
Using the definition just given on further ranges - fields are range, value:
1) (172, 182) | 103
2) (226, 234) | 98.2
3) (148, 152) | 73.2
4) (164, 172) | 99.4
